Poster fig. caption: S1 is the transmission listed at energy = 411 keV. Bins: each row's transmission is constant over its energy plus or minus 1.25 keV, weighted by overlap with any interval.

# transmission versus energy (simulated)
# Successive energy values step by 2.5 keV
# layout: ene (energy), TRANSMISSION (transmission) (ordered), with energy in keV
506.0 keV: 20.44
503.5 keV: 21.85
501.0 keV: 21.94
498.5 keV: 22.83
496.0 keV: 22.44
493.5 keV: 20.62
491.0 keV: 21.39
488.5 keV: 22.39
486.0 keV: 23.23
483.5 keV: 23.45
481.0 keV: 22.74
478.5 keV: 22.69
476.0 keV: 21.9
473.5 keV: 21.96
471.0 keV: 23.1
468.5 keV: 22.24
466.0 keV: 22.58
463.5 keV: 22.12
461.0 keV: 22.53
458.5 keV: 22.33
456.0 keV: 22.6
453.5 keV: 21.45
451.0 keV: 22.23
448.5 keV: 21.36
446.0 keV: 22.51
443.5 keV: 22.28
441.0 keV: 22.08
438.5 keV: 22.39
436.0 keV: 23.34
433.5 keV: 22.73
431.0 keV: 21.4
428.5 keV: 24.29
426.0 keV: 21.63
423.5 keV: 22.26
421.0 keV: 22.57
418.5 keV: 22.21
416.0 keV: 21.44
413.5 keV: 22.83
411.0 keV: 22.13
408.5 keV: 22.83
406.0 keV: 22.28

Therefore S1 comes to 22.13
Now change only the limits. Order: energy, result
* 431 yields 21.4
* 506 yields 20.44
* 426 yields 21.63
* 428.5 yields 24.29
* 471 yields 23.1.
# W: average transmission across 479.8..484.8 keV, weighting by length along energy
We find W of 23.1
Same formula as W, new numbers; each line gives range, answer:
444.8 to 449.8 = 21.9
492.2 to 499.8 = 22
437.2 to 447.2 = 22.3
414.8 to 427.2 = 22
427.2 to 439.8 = 22.8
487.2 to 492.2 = 21.9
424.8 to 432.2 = 22.5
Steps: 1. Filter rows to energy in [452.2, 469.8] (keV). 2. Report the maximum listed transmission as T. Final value 22.6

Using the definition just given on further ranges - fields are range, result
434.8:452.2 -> 23.34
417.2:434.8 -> 24.29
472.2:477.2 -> 21.96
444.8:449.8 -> 22.51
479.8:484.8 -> 23.45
